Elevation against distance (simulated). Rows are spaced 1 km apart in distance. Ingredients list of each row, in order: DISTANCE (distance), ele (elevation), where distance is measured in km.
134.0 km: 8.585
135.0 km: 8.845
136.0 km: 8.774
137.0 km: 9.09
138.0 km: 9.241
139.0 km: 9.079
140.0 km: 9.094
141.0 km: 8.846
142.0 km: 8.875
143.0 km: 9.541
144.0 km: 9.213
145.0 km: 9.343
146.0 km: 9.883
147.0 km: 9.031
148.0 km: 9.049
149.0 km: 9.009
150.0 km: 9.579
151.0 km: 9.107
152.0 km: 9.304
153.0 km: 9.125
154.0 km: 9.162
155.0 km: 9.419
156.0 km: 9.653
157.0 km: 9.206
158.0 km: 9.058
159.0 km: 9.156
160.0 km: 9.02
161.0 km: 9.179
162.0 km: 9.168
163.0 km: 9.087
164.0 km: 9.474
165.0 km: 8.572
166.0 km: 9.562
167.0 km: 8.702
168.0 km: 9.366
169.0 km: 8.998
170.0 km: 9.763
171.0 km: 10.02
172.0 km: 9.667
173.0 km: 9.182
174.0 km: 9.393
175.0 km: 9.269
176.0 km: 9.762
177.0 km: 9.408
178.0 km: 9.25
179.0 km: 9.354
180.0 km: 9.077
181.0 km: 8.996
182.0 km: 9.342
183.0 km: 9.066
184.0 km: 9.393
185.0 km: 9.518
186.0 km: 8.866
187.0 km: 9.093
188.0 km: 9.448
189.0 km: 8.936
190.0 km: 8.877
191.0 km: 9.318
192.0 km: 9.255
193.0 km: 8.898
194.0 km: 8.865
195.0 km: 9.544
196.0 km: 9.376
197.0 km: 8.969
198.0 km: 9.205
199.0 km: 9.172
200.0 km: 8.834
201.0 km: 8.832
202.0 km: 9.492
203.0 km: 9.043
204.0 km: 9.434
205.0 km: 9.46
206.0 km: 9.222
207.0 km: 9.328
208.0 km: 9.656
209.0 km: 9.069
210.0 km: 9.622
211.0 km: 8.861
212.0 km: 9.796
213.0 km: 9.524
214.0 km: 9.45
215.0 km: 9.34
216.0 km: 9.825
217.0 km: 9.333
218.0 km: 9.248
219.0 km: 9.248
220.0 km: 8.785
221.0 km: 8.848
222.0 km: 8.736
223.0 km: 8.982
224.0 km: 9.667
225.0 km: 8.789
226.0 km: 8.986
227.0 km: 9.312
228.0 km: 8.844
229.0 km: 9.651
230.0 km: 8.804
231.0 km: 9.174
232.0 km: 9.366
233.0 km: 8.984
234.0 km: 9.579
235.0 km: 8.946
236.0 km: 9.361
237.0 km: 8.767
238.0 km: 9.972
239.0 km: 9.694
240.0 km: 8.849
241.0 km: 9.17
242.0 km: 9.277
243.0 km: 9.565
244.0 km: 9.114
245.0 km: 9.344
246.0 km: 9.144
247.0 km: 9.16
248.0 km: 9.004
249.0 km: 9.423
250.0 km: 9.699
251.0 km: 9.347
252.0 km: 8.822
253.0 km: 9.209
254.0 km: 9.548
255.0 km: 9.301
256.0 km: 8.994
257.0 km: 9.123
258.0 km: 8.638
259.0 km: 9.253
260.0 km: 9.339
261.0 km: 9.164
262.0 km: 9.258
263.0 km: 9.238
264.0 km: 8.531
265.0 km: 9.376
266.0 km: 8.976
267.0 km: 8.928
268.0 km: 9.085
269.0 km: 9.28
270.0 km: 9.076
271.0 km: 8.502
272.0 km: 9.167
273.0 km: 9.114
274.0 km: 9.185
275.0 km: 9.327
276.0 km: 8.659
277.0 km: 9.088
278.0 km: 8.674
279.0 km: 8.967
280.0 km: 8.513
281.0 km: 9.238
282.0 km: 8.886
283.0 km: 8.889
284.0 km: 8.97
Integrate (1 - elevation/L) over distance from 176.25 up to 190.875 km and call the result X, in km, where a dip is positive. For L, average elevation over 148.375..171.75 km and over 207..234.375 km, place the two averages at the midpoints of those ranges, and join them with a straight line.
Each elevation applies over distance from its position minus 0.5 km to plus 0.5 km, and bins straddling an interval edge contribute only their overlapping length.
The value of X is 0.1 km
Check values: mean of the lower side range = 9.25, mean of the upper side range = 9.24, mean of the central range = 9.2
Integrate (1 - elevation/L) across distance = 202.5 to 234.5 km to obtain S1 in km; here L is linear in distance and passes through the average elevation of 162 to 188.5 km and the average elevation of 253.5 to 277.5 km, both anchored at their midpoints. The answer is -0.2 km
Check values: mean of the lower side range 9.29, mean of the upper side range 9.09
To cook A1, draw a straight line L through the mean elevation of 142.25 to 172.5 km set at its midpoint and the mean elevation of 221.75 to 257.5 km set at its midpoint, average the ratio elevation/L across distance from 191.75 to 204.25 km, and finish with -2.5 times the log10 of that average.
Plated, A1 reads 0.01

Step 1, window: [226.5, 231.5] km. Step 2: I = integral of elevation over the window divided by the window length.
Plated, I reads 9.16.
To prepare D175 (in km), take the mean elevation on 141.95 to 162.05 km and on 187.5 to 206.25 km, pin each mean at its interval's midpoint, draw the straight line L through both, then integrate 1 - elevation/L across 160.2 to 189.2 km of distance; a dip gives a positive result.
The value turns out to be -0.2 km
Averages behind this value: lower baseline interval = 9.25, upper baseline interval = 9.17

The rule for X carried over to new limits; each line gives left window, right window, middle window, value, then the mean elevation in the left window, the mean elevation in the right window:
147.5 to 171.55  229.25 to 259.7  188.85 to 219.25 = -0.1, 9.24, 9.23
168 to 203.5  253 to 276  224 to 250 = -0.2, 9.24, 9.1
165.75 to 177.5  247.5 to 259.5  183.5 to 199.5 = 0.3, 9.42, 9.2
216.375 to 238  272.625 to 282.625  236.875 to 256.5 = -0.5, 9.14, 8.96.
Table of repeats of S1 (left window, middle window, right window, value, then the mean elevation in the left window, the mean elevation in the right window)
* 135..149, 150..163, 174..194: -0.1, 9.14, 9.21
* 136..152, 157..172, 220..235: -0.1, 9.19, 9.11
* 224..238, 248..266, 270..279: -0.3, 9.17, 8.97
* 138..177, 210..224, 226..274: -0.1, 9.26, 9.18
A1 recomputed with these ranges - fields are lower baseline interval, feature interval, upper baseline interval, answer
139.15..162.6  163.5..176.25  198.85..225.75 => -0.02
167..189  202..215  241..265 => -0.01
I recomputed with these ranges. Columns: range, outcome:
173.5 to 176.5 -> 9.47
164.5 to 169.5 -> 9.04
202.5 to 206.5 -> 9.29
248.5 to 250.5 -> 9.56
